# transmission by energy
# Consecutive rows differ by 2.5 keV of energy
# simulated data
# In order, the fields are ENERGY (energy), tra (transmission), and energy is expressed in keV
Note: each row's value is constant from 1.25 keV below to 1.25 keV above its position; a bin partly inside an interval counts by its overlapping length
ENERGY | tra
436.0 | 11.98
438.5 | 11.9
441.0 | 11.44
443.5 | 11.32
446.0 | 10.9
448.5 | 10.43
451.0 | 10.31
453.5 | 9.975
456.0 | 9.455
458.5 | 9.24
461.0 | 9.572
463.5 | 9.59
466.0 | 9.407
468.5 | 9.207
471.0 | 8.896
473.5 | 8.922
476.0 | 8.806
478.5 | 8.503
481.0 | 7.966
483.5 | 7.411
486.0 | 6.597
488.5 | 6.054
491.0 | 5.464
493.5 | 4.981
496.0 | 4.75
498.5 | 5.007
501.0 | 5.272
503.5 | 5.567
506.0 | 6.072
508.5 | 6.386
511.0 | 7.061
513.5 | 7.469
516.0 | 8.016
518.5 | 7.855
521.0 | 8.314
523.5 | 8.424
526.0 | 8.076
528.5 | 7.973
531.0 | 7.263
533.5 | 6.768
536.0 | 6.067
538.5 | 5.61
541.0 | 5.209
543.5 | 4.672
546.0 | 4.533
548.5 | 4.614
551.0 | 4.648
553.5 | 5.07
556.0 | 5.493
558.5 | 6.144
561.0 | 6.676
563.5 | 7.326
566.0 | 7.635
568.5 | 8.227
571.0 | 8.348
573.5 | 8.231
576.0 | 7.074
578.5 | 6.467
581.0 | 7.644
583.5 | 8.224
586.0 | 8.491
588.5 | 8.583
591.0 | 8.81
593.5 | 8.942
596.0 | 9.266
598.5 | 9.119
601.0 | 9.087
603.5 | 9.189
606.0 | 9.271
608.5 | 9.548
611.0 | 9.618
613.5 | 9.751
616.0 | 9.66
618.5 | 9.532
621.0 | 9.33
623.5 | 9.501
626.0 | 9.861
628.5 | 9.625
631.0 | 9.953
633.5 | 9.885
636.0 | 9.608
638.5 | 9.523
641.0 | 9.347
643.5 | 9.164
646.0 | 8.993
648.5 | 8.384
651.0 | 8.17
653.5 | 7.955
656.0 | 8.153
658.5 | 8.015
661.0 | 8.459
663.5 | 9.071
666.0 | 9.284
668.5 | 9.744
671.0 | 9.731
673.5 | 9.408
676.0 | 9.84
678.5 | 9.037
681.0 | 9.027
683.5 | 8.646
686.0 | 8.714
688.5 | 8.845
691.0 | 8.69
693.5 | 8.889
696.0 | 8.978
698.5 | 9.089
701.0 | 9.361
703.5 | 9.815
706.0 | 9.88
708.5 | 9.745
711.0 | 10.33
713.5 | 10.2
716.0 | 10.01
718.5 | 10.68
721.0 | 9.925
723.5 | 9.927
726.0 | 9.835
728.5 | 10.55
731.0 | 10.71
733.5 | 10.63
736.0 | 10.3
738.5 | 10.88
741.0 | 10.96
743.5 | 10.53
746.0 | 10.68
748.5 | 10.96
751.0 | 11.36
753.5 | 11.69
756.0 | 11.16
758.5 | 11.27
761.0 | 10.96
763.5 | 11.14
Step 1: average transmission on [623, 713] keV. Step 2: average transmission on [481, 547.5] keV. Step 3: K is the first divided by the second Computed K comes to 1.4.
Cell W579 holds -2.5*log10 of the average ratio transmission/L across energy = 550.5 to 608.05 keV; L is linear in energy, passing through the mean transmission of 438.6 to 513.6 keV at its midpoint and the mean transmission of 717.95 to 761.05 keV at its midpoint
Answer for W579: 0.18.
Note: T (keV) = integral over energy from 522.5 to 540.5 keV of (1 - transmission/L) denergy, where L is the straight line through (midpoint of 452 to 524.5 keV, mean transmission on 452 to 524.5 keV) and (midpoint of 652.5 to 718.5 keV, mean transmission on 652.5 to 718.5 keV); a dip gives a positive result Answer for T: 2.0 keV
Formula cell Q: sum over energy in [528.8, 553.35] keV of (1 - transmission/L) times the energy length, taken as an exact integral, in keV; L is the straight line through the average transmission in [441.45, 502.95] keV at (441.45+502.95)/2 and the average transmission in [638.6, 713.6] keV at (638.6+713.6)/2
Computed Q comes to 8.5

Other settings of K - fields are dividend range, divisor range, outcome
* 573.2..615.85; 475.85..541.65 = 1.29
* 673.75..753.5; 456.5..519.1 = 1.34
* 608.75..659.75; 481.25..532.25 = 1.37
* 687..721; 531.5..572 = 1.58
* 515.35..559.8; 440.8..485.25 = 0.67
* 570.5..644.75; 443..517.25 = 1.14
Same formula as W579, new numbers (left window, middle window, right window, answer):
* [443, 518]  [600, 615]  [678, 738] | -0.06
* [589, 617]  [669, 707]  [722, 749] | 0.10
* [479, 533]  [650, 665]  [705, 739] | 0.11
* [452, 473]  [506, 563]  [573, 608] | 0.35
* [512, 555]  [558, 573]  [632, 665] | -0.05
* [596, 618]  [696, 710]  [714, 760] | 0.09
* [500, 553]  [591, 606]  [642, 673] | -0.18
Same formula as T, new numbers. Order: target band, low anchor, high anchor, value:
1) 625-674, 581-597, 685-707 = -1.1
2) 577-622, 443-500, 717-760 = 2.7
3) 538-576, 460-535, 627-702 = 8.5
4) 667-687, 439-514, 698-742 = 1.1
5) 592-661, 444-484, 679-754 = 4.0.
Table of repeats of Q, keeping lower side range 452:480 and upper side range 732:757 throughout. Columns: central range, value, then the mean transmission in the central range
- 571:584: 3.1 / 7.57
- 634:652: 2.1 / 9.07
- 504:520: 4.1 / 7.09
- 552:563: 4.3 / 5.92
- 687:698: 1.8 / 8.86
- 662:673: 1.1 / 9.43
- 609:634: 1.2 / 9.66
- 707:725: 1.1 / 10.1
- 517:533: 2.8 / 7.93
